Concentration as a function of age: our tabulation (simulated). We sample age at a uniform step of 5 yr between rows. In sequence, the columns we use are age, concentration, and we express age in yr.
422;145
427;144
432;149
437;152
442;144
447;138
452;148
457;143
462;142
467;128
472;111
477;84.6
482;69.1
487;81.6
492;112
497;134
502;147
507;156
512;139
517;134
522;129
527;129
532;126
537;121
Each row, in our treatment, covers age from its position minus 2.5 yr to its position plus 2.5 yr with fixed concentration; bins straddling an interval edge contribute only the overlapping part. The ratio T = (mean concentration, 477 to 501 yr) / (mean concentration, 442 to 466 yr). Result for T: 0.71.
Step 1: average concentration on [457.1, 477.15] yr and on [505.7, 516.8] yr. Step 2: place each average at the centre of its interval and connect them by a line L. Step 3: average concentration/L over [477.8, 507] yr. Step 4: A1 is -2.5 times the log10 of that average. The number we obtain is 0.217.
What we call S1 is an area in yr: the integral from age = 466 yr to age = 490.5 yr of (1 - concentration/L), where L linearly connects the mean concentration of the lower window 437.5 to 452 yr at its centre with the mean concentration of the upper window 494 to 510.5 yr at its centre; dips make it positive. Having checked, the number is 8.59 yr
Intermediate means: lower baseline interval 144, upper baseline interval 144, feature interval 93.5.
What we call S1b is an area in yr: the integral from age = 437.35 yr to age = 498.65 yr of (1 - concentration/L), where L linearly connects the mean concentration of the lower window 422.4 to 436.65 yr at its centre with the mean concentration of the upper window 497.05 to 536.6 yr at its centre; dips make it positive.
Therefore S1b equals 9.5 yr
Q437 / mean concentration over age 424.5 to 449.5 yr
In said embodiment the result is 145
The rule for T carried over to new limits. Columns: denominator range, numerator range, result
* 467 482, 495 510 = 1.49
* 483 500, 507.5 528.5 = 1.27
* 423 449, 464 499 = 0.71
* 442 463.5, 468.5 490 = 0.62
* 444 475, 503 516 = 1.09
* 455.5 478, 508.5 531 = 1.08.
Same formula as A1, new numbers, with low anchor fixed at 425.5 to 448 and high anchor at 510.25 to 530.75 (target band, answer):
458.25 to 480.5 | 0.212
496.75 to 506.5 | -0.077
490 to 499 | 0.112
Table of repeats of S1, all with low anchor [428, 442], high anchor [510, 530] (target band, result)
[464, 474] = 1.5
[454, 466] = 0.2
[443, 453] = 0.3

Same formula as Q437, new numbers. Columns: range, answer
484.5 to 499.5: 109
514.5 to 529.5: 131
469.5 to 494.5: 91.7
